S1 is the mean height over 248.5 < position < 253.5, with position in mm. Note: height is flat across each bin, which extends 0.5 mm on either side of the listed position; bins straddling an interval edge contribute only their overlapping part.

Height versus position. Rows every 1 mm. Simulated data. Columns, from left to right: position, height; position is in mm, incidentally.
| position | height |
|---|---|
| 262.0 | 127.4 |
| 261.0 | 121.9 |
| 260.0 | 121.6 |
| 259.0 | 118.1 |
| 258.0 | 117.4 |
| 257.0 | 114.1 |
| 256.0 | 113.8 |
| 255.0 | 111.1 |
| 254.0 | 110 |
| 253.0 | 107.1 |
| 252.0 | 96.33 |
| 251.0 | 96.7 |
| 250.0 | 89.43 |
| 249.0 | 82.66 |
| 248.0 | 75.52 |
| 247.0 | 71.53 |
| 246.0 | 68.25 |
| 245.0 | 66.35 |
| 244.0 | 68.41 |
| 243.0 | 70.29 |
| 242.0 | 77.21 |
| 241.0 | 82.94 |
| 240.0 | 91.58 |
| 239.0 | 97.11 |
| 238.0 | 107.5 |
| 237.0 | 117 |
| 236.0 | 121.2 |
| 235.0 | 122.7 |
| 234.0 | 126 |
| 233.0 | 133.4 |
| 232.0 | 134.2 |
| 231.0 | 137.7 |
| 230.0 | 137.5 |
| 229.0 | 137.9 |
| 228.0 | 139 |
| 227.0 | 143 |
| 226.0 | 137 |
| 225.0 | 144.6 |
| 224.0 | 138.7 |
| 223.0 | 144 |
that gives 94.4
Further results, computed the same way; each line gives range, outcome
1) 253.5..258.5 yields 113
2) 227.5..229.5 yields 138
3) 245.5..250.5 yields 77.5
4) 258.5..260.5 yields 120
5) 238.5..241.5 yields 90.5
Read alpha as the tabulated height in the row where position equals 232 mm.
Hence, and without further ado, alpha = 134.2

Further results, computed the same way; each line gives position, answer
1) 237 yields 117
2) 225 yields 144.6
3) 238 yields 107.5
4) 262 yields 127.4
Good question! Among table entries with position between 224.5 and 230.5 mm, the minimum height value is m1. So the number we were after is 137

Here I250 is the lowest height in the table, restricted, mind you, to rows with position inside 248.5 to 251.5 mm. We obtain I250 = 82.66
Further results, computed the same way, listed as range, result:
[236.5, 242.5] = 77.21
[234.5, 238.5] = 107.5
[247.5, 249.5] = 75.52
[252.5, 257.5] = 107.1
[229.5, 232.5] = 134.2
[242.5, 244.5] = 68.41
